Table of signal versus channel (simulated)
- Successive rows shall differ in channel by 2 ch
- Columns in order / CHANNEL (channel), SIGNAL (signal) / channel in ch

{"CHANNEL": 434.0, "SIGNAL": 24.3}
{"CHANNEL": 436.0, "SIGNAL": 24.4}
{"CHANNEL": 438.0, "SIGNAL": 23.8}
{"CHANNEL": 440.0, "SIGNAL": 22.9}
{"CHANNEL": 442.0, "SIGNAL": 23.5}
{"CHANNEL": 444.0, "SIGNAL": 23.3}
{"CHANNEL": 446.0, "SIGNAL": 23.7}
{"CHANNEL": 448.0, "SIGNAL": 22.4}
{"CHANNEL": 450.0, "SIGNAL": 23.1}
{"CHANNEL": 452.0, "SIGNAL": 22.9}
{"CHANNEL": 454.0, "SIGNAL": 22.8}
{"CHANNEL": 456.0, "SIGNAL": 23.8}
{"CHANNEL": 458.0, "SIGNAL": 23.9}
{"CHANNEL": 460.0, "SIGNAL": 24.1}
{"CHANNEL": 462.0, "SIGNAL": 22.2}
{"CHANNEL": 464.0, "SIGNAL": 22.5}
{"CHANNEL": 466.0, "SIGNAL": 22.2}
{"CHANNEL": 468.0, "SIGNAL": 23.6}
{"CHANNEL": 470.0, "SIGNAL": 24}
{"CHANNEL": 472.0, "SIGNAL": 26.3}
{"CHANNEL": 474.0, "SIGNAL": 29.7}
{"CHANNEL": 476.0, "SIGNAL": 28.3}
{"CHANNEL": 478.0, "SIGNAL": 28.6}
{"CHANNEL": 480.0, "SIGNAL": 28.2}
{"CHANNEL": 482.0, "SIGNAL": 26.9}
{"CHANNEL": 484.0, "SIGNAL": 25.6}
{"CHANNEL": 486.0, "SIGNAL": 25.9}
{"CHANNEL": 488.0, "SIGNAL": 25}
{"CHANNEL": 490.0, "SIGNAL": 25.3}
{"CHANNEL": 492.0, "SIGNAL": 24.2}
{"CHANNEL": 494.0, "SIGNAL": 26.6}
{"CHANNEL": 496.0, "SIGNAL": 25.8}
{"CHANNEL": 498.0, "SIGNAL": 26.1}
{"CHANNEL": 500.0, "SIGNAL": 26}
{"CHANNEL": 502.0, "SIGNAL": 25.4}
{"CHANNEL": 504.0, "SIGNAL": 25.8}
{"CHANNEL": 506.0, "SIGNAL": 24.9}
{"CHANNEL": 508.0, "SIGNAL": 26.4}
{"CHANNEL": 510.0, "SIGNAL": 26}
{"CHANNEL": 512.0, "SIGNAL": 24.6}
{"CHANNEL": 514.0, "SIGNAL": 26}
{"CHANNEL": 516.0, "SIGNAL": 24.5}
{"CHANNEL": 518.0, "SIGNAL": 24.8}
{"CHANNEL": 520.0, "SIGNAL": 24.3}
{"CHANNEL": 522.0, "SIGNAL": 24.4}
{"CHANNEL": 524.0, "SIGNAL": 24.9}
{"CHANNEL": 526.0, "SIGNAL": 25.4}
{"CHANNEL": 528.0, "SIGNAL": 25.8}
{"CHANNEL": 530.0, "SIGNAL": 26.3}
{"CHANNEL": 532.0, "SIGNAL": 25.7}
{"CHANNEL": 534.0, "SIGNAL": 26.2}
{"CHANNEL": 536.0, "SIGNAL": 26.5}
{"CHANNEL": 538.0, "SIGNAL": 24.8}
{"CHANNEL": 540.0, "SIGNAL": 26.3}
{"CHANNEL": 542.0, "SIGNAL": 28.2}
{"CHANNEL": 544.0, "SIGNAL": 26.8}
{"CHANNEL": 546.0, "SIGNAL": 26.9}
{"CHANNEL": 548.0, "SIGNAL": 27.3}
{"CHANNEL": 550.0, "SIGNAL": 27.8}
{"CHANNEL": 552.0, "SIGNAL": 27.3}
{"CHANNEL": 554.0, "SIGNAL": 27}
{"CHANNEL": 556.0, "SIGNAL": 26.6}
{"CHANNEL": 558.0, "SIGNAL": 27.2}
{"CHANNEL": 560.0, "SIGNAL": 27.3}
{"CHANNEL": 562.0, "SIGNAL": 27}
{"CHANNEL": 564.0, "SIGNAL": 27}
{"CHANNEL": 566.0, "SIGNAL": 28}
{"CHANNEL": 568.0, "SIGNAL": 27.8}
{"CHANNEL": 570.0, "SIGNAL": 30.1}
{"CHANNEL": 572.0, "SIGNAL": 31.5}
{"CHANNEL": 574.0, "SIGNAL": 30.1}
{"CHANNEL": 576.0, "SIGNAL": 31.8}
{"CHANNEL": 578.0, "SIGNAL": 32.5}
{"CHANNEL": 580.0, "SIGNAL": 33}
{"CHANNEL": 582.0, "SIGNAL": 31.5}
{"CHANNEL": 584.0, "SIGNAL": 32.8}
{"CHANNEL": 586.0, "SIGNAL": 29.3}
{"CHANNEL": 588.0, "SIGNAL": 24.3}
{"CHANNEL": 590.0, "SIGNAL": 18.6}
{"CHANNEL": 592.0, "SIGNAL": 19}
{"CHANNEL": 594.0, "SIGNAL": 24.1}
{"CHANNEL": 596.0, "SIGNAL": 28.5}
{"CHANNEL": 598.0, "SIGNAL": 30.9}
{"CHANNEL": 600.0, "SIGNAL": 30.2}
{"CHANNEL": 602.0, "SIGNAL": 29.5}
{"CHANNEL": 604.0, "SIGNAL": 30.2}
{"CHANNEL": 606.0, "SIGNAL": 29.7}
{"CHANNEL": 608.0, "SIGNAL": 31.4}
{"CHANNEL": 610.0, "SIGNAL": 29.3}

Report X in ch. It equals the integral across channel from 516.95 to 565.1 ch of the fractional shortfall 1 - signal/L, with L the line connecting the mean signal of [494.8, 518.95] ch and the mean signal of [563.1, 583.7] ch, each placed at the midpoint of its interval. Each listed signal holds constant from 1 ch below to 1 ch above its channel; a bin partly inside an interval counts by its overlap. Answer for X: 2.9 ch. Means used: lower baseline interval 25.5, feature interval 26.3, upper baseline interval 30.4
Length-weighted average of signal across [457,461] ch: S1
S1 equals 24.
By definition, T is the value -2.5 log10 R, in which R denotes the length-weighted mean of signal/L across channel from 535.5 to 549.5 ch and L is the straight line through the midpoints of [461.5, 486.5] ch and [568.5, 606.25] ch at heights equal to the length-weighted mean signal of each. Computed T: 0.03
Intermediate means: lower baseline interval 25.8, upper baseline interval 28.8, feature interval 26.7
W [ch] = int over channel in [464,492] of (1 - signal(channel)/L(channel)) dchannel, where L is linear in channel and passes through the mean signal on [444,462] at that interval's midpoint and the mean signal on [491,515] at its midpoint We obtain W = -1.7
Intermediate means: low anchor 23.3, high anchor 25.7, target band 25.9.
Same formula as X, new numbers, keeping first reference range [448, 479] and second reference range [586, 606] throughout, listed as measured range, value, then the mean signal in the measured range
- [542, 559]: -0.9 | 27.2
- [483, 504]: -0.6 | 25.6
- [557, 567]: -0.5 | 27.3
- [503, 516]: -0.2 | 25.5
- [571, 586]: -3.1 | 31.7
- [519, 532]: 0.1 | 25.2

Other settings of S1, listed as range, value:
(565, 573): 29.4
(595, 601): 29.9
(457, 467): 23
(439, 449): 23.2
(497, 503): 25.8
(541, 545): 27.5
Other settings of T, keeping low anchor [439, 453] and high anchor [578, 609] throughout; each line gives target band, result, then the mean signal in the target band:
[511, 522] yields 0.03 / 24.8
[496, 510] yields -0.03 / 25.8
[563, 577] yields -0.07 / 29.5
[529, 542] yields 0.01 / 26.1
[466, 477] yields -0.09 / 26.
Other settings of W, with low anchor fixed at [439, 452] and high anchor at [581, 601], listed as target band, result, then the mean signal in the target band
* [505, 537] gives -0.4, 25.4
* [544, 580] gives -3.2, 28.5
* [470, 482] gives -1.9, 27.8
